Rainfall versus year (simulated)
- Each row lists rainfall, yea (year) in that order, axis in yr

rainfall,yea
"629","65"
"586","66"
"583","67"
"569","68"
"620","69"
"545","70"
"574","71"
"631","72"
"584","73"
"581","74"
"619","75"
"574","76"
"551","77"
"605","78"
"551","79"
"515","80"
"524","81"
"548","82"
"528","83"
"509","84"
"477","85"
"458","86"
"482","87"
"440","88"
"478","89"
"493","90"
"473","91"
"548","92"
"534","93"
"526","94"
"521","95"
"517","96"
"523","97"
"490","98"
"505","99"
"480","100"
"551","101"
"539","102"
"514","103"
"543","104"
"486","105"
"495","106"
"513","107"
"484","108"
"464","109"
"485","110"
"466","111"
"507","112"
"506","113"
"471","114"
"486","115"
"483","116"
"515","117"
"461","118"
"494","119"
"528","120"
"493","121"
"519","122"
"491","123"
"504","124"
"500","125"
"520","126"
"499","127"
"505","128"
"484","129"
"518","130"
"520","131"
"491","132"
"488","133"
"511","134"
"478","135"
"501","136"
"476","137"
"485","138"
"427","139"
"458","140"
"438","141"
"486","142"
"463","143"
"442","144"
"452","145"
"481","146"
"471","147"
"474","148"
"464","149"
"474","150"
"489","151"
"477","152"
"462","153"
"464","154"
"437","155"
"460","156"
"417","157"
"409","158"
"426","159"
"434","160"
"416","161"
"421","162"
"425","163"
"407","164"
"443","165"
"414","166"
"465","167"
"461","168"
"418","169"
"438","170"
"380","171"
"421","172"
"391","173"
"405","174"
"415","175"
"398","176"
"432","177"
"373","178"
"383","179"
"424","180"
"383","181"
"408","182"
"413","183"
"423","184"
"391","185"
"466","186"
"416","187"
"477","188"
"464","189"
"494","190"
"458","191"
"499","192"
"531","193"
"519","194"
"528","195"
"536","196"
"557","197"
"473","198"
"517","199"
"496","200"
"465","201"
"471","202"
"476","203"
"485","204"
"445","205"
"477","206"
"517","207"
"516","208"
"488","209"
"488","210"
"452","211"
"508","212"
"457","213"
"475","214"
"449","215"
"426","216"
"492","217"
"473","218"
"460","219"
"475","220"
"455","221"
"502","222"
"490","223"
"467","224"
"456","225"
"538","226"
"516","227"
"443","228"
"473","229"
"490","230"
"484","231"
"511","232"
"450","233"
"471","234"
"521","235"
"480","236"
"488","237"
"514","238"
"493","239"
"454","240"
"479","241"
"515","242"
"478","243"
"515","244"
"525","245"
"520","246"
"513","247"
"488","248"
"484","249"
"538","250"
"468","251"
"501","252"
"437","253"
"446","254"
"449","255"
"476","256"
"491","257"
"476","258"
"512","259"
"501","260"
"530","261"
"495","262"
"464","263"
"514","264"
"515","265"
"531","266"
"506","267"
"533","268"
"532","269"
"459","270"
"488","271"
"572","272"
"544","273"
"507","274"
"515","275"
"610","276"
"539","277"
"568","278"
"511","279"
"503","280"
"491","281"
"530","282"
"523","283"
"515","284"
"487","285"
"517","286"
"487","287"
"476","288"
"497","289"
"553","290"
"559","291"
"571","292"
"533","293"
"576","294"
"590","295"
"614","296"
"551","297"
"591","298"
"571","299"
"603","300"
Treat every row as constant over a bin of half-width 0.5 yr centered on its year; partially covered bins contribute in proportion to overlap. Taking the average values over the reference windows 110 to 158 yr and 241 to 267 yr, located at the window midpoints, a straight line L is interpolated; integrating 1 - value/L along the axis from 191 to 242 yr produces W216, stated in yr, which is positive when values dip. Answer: 0.4 yr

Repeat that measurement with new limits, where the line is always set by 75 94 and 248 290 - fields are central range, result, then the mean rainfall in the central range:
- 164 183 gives 3.7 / 414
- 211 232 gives 1.4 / 477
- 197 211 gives 0.6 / 487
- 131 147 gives 1.3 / 473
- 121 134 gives 0.3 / 503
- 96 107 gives 0.1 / 513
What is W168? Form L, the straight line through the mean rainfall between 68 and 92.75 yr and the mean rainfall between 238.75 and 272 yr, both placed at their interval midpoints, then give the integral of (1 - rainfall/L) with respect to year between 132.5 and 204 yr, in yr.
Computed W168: 8.9 yr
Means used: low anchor 538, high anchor 496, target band 453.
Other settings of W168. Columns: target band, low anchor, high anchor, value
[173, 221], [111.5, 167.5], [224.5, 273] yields 2.2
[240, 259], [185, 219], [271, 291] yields 0.7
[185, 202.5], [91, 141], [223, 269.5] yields 0.2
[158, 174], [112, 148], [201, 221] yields 1.9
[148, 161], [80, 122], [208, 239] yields 1.1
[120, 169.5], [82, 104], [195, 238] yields 3.0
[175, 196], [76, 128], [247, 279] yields 2.5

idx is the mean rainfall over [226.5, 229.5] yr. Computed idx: 477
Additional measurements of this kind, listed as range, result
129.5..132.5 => 510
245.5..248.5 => 507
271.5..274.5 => 541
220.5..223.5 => 482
